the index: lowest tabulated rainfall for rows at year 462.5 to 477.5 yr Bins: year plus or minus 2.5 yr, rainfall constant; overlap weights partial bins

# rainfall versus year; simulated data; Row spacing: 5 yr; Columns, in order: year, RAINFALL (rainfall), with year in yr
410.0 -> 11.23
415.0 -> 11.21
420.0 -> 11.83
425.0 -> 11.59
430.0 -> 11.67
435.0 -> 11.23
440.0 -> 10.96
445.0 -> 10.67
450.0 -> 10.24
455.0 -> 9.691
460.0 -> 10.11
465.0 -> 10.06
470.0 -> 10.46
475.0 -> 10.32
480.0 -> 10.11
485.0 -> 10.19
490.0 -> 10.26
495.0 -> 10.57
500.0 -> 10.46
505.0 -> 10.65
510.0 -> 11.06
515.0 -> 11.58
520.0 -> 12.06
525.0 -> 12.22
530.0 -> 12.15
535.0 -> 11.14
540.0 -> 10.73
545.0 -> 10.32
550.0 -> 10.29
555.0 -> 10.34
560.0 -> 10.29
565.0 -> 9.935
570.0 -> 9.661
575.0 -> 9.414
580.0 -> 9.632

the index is 10.06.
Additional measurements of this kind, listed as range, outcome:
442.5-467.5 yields 9.691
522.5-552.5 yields 10.29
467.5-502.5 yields 10.11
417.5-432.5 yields 11.59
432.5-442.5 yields 10.96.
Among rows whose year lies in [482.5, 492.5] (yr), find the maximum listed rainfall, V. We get 10.26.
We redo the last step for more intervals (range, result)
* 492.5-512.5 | 11.06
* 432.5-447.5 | 11.23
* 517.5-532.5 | 12.22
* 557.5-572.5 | 10.29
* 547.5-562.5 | 10.34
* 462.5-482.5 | 10.46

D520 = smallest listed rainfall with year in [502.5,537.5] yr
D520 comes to 10.65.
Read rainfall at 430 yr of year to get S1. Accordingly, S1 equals 11.67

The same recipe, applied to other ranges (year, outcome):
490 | 10.26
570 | 9.661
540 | 10.73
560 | 10.29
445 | 10.67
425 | 11.59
